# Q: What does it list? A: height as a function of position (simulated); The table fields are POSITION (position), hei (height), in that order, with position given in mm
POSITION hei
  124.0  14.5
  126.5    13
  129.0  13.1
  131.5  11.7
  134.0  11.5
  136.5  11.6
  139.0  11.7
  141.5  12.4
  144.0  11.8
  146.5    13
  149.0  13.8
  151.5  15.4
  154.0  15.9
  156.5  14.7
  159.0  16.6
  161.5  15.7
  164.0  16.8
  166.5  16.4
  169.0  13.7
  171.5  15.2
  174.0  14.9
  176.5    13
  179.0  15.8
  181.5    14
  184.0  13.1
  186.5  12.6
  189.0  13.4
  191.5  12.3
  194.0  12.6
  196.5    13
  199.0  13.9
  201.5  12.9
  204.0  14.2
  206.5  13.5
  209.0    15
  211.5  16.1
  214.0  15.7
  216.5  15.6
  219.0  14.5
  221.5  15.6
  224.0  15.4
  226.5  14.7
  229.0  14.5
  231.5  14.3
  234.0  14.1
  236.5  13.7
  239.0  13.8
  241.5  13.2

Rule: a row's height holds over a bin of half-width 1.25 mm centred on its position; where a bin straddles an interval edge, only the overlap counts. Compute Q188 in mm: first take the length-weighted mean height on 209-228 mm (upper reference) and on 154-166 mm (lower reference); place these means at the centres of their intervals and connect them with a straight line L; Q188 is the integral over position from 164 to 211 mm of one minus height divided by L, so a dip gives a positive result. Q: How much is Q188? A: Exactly 5.1 mm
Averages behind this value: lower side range 16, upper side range 15.3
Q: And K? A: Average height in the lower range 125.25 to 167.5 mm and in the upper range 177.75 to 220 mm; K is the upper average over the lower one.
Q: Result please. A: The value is 1.01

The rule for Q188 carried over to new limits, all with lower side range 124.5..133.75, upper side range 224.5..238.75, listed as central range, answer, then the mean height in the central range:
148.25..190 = -4.8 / 14.8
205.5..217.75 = -1.1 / 15.2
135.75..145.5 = 0.7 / 11.9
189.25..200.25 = 0.6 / 13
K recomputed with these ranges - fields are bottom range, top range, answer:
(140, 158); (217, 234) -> 1.07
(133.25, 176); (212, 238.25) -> 1.04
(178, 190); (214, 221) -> 1.11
